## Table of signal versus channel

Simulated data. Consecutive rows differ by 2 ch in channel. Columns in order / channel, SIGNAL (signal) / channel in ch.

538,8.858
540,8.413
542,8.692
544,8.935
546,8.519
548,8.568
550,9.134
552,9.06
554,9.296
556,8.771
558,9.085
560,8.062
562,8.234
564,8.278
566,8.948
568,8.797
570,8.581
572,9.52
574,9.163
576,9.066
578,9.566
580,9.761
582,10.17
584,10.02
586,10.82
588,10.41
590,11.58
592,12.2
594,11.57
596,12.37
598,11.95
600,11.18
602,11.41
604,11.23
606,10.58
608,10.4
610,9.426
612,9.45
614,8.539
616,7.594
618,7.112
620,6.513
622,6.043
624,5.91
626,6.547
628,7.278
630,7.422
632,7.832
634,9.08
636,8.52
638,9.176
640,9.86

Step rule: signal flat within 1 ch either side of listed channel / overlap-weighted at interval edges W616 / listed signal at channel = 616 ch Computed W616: 7.594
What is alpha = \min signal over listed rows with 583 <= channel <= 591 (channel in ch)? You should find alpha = 10.02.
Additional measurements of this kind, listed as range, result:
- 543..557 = 8.519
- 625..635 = 6.547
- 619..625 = 5.91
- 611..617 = 7.594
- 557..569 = 8.062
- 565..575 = 8.581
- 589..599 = 11.57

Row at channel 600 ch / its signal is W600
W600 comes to 11.18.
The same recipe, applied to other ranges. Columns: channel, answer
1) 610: 9.426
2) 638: 9.176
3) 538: 8.858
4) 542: 8.692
